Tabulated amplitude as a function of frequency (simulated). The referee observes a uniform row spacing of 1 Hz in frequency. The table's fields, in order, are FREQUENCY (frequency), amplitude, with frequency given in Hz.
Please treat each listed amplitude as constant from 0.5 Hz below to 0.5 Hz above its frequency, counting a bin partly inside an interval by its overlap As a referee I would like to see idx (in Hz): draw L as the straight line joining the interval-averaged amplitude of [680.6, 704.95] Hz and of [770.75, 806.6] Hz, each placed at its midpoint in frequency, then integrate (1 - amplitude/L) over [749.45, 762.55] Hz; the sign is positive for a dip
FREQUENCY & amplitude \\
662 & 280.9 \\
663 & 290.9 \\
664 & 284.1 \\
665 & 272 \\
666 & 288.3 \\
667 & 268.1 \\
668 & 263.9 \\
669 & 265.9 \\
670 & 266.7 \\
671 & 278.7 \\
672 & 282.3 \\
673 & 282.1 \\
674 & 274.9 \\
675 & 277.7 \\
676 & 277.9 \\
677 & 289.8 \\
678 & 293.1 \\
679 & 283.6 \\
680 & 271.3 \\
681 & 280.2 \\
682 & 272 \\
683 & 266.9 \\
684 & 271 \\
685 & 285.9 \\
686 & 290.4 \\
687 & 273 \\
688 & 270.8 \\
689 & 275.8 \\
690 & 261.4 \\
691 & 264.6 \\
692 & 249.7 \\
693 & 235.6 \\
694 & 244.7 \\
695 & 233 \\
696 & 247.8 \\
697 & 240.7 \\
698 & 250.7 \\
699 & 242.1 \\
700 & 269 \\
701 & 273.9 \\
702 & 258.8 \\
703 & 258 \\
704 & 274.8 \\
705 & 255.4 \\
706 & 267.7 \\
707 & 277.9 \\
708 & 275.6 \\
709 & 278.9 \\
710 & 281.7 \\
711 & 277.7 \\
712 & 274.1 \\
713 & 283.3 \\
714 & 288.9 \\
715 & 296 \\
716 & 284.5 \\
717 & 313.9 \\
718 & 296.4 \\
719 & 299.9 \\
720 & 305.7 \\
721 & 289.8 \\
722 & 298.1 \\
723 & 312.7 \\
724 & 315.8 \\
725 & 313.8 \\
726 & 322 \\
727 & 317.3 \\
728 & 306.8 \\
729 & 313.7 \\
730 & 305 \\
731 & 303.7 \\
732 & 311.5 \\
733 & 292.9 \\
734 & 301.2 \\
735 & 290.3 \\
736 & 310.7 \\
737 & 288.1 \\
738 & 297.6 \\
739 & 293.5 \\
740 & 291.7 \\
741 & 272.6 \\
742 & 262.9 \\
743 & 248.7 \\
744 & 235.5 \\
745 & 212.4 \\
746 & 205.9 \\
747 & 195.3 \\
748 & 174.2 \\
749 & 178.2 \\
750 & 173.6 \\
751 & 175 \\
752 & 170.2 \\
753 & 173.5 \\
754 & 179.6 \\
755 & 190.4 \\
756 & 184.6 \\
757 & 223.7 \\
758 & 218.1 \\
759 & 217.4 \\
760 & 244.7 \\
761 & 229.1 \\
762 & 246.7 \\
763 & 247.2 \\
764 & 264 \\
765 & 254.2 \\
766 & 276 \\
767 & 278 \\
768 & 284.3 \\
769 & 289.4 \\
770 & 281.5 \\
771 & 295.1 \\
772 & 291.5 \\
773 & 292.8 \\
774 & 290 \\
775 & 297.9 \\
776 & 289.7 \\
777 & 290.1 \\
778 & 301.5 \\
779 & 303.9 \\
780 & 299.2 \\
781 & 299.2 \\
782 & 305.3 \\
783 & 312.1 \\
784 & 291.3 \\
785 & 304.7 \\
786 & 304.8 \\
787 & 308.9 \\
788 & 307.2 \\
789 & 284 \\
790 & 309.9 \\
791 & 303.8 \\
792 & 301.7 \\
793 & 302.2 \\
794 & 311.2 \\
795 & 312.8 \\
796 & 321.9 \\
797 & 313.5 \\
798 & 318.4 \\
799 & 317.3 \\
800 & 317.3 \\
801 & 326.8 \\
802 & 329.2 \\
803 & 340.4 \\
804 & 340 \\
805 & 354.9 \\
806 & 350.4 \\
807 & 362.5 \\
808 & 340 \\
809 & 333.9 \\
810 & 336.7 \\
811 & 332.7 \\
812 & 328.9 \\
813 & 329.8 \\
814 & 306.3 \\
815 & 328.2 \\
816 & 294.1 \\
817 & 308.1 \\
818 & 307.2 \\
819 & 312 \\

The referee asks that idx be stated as 4.1 Hz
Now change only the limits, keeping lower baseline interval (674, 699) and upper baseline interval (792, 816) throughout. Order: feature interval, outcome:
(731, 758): 5.37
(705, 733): -1.23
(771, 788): 0.84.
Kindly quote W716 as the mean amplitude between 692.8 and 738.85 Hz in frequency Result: 285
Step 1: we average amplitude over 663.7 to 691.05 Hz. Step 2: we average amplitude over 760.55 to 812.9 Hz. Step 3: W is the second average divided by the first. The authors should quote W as 1.1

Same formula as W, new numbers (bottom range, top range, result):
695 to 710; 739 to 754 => 0.82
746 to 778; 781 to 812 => 1.34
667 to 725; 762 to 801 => 1.08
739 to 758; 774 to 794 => 1.43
